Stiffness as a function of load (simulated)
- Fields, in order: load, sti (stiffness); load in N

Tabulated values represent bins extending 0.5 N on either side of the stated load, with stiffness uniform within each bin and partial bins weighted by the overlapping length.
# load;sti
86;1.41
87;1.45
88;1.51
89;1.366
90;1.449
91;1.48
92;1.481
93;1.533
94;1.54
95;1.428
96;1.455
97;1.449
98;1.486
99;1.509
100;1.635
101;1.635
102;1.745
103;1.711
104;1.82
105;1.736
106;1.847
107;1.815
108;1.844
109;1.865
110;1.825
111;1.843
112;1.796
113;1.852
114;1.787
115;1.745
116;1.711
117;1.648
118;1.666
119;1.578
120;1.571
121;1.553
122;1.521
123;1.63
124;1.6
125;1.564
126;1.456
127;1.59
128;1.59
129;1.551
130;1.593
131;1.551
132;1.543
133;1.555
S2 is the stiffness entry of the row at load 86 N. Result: 1.41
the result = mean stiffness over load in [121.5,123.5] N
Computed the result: 1.58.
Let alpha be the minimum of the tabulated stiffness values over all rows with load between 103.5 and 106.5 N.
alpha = 1.736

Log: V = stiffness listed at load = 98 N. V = 1.486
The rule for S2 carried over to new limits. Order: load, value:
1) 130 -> 1.593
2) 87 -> 1.45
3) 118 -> 1.666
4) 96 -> 1.455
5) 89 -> 1.366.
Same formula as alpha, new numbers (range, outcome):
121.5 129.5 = 1.456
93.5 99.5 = 1.428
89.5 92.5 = 1.449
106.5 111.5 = 1.815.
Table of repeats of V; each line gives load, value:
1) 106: 1.847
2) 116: 1.711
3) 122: 1.521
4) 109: 1.865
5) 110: 1.825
